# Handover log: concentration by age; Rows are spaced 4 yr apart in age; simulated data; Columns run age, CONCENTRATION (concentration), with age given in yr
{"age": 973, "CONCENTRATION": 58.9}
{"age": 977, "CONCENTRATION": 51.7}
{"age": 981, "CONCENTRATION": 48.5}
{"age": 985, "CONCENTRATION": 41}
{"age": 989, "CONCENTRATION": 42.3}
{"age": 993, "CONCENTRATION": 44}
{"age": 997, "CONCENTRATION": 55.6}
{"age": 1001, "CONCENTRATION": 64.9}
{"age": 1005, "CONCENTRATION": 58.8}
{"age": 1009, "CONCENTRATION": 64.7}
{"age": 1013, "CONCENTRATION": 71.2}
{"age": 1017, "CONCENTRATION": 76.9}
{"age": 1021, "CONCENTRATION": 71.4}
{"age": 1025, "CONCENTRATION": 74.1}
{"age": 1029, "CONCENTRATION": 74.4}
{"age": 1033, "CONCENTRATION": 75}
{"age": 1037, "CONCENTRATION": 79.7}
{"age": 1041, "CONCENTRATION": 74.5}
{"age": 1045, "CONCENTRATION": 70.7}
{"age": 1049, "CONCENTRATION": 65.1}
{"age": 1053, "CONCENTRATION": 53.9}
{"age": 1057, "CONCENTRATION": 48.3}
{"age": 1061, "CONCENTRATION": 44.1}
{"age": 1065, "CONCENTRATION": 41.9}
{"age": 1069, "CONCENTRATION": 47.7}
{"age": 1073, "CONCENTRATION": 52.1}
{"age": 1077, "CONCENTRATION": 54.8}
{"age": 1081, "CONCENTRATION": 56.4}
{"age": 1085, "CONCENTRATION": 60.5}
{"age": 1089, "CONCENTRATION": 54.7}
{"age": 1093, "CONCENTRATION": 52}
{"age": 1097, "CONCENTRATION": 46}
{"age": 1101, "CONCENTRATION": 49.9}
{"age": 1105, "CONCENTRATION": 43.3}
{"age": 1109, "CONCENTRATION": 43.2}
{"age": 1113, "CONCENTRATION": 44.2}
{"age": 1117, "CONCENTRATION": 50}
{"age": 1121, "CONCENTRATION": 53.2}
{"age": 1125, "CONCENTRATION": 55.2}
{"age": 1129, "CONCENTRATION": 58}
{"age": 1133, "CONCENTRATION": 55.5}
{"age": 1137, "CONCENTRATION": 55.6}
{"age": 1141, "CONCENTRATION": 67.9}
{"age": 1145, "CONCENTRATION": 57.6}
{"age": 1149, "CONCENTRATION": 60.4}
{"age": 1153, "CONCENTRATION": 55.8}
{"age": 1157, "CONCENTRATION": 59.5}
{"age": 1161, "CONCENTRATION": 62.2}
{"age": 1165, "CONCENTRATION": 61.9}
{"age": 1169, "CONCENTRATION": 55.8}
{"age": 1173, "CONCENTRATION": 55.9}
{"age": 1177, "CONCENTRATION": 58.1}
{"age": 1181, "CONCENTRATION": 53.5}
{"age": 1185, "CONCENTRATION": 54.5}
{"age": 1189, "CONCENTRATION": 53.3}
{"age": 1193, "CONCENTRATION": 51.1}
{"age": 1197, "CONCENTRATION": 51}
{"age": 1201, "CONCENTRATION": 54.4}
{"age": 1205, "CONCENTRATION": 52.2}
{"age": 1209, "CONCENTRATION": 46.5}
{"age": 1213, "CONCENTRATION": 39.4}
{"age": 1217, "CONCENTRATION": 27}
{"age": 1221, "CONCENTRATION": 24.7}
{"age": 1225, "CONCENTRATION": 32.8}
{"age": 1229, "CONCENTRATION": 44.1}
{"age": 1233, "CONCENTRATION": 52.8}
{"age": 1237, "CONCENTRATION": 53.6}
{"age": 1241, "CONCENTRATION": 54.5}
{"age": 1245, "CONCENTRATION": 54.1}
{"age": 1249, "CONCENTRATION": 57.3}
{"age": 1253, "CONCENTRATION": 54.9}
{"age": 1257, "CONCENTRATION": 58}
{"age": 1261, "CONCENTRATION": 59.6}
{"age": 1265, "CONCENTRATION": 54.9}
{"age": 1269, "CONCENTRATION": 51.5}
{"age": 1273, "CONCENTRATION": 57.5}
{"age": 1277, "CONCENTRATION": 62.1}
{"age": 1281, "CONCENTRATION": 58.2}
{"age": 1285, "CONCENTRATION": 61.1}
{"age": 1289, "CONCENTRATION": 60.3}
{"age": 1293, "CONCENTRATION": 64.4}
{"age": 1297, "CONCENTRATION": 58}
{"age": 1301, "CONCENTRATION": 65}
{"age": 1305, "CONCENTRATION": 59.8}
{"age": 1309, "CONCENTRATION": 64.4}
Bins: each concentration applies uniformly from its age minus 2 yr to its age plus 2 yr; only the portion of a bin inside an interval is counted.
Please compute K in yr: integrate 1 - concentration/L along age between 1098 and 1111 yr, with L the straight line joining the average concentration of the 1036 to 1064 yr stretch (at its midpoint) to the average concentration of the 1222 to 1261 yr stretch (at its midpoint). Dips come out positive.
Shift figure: 2.8 yr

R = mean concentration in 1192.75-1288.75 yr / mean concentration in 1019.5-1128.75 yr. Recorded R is 0.89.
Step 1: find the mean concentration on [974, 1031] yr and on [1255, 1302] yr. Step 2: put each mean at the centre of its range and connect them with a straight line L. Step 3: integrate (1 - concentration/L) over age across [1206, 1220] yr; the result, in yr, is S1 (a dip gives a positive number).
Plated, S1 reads 5.09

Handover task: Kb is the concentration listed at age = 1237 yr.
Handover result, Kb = 53.6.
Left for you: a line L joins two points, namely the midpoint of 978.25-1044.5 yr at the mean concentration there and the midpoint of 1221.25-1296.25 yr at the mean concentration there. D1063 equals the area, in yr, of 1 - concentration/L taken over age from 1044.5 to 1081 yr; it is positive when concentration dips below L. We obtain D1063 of 5.4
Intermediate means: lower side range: 63.6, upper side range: 54.4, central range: 52.6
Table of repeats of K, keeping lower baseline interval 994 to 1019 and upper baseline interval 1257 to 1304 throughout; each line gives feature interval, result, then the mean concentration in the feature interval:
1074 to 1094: 2.33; 55.7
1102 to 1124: 5.34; 47.3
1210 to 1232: 9.23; 35.1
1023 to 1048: -4.07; 74.3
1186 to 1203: 2.33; 52.6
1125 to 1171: 2.13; 58.9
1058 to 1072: 3.98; 45.4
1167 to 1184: 1.53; 55.7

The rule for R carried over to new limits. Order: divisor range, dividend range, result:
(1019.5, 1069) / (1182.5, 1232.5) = 0.70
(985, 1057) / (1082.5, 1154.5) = 0.83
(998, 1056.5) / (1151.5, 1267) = 0.75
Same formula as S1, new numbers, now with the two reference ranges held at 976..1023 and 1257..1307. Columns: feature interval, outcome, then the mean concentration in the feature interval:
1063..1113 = 7.08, 50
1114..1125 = 1.28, 51.6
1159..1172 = -0.22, 59.7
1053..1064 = 2.05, 47.2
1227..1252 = 2.65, 52.8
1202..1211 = 1.37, 49.9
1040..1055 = -1.94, 65.5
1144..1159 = 0.05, 58.4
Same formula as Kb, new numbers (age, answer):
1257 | 58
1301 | 65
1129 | 58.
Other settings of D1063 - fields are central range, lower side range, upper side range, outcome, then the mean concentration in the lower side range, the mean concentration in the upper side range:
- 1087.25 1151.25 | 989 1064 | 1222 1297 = 7.76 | 63.9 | 54.8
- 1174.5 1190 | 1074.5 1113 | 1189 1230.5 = -3.55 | 50.8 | 42.8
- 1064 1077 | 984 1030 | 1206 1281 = 2.14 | 61.8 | 49.5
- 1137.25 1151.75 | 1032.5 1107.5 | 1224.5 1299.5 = -1.31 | 55.9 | 55.8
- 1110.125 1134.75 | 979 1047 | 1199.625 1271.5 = 1.75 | 64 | 48.5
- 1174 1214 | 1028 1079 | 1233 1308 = 4.67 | 59.9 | 58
